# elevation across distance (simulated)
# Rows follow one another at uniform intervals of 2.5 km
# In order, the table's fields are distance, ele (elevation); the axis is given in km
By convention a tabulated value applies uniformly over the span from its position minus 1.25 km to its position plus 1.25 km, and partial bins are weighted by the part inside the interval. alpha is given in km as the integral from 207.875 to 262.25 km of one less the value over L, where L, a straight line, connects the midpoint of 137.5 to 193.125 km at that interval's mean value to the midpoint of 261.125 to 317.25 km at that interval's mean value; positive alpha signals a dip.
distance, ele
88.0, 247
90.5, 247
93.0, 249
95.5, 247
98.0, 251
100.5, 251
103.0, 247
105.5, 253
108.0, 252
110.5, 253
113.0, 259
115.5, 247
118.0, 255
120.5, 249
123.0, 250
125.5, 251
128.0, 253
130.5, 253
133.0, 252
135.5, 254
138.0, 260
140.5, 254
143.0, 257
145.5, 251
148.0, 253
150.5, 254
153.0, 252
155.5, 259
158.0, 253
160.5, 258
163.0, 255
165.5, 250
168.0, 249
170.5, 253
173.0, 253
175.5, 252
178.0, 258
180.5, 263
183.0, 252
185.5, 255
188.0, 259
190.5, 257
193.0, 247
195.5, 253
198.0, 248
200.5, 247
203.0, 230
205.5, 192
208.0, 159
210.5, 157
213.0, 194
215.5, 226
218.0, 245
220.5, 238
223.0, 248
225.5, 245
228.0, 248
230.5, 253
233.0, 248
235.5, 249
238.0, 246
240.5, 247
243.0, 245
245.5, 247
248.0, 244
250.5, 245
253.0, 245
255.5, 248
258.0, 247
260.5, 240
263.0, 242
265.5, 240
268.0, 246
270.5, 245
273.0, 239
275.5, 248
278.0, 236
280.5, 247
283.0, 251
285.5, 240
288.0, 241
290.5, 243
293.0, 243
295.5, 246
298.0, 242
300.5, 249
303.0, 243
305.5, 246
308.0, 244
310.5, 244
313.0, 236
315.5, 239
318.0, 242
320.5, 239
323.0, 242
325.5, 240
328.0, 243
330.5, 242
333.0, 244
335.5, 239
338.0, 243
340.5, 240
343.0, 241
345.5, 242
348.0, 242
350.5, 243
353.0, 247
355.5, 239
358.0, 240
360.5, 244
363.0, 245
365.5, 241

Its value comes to 2.6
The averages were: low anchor 255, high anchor 243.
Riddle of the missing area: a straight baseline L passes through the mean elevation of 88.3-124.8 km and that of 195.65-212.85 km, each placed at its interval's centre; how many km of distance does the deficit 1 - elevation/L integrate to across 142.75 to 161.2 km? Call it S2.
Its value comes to -1.9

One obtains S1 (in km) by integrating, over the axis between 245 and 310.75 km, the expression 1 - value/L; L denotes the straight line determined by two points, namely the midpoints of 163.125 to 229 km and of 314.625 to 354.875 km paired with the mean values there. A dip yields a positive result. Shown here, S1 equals -1.1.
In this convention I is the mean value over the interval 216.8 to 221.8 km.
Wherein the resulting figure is 242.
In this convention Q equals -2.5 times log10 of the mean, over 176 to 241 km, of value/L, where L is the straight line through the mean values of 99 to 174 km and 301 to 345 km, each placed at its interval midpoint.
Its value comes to 0.05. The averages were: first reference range 253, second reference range 242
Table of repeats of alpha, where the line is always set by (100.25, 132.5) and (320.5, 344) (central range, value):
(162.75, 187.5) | -0.5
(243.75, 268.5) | 0.1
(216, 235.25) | 0.1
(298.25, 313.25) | -0.1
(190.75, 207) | 0.8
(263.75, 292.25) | 0.1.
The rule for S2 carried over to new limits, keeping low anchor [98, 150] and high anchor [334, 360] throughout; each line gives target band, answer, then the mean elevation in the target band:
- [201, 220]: 3.42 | 204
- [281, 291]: 0.03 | 244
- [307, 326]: 0.19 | 241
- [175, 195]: -0.46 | 255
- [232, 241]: -0.01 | 248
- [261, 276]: 0.16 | 243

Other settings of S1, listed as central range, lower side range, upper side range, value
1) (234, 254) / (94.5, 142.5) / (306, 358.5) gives 0.0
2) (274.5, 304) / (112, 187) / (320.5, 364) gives 0.1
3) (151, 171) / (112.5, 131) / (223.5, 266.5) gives -0.3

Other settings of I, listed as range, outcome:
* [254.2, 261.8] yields 245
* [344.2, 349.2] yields 242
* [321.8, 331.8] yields 242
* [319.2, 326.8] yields 240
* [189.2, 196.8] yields 252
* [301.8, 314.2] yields 243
